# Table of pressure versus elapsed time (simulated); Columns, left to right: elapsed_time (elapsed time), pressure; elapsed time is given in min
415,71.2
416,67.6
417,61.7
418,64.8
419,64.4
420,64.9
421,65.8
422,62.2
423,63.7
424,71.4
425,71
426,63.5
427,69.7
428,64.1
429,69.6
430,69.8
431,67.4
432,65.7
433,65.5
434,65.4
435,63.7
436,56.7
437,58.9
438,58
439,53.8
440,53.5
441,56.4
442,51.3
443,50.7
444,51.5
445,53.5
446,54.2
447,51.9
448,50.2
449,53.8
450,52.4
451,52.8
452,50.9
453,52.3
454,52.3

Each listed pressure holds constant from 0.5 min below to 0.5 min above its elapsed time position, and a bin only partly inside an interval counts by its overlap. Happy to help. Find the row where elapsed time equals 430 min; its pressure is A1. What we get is 69.8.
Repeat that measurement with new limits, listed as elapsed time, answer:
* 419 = 64.4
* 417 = 61.7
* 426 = 63.5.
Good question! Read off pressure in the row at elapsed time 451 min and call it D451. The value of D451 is 52.8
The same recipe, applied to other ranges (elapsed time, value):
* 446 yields 54.2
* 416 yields 67.6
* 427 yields 69.7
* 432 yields 65.7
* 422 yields 62.2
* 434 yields 65.4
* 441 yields 56.4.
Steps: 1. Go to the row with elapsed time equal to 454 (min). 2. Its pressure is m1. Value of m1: 52.3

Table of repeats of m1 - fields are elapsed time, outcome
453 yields 52.3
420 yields 64.9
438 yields 58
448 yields 50.2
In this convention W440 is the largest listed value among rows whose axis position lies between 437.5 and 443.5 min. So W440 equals 58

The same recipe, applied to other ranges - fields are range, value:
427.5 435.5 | 69.8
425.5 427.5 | 69.7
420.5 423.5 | 65.8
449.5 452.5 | 52.8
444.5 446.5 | 54.2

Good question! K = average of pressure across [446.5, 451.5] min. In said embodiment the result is 52.2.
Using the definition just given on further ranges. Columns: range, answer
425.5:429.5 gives 66.7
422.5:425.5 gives 68.7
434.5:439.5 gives 58.2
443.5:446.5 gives 53.1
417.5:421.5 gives 65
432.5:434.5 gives 65.5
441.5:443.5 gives 51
